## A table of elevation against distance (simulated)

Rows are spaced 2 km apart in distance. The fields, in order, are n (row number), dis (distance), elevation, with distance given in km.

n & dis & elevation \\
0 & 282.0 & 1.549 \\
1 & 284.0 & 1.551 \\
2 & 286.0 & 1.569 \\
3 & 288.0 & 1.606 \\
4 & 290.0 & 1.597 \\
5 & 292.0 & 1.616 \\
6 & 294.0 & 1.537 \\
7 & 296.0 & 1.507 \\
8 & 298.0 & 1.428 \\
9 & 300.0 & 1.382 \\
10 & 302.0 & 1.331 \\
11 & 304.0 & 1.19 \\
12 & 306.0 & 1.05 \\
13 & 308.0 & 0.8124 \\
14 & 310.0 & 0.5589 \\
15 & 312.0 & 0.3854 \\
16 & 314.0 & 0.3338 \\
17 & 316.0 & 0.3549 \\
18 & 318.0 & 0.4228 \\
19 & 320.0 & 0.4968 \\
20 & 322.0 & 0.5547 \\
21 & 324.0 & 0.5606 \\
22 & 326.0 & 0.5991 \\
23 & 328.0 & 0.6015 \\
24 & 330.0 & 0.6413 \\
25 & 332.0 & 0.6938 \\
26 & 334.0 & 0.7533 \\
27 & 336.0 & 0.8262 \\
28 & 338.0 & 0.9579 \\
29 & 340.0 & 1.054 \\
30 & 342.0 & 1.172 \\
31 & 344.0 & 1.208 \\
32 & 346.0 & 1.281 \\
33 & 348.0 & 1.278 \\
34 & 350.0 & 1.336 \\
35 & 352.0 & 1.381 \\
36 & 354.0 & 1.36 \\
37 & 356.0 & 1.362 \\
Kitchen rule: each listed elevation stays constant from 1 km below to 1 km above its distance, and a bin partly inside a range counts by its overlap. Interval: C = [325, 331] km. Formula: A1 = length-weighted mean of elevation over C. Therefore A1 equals 0.614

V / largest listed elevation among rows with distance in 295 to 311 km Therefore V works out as 1.507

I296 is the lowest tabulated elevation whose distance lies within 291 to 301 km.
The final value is 1.382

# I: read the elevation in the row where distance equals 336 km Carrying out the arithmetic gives 0.8262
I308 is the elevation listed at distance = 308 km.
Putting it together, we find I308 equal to 0.8124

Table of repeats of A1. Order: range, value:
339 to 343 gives 1.11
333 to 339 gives 0.846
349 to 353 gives 1.36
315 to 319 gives 0.389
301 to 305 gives 1.26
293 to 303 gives 1.44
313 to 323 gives 0.433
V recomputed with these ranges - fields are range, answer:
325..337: 0.8262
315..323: 0.5547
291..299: 1.616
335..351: 1.336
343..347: 1.281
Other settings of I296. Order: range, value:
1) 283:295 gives 1.537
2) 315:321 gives 0.3549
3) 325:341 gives 0.5991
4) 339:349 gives 1.054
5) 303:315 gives 0.3338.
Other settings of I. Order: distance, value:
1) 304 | 1.19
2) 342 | 1.172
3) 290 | 1.597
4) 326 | 0.5991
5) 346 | 1.281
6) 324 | 0.5606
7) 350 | 1.336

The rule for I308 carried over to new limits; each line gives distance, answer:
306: 1.05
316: 0.3549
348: 1.278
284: 1.551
